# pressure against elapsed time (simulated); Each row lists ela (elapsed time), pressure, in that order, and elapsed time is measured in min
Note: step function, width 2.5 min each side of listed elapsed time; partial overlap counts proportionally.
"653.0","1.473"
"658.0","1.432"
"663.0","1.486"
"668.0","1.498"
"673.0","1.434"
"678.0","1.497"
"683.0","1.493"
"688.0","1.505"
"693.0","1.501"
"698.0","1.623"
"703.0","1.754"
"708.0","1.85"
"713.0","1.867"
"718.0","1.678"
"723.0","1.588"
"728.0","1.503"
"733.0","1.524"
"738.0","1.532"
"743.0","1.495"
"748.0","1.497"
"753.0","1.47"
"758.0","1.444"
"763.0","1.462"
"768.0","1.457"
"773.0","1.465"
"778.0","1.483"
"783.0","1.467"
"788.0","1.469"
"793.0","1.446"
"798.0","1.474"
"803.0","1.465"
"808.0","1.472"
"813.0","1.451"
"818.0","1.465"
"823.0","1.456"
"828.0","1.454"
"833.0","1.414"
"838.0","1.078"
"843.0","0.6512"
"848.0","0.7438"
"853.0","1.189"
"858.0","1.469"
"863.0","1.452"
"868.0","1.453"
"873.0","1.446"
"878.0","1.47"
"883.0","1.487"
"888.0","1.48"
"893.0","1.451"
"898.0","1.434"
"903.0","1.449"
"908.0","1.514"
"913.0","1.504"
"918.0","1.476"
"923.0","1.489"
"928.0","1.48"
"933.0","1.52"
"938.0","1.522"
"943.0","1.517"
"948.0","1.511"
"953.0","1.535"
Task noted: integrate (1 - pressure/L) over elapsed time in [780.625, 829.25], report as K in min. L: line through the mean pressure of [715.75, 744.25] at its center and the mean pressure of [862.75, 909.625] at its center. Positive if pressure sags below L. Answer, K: 1.6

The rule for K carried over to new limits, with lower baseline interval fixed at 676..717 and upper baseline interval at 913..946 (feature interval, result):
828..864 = 9.27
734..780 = 3.55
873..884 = 0.44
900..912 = 0.26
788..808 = 1.46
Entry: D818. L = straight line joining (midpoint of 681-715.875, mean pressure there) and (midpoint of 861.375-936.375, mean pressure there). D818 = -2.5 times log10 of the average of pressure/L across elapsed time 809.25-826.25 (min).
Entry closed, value 0.07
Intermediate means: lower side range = 1.66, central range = 1.46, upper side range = 1.47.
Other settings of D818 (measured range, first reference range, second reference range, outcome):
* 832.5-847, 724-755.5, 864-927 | 0.47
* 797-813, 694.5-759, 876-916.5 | 0.06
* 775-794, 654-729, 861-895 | 0.04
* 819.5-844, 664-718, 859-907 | 0.19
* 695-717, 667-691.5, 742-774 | -0.19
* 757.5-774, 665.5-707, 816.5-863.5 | -0.06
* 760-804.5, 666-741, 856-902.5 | 0.05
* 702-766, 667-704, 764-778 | -0.06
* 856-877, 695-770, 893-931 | 0.04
